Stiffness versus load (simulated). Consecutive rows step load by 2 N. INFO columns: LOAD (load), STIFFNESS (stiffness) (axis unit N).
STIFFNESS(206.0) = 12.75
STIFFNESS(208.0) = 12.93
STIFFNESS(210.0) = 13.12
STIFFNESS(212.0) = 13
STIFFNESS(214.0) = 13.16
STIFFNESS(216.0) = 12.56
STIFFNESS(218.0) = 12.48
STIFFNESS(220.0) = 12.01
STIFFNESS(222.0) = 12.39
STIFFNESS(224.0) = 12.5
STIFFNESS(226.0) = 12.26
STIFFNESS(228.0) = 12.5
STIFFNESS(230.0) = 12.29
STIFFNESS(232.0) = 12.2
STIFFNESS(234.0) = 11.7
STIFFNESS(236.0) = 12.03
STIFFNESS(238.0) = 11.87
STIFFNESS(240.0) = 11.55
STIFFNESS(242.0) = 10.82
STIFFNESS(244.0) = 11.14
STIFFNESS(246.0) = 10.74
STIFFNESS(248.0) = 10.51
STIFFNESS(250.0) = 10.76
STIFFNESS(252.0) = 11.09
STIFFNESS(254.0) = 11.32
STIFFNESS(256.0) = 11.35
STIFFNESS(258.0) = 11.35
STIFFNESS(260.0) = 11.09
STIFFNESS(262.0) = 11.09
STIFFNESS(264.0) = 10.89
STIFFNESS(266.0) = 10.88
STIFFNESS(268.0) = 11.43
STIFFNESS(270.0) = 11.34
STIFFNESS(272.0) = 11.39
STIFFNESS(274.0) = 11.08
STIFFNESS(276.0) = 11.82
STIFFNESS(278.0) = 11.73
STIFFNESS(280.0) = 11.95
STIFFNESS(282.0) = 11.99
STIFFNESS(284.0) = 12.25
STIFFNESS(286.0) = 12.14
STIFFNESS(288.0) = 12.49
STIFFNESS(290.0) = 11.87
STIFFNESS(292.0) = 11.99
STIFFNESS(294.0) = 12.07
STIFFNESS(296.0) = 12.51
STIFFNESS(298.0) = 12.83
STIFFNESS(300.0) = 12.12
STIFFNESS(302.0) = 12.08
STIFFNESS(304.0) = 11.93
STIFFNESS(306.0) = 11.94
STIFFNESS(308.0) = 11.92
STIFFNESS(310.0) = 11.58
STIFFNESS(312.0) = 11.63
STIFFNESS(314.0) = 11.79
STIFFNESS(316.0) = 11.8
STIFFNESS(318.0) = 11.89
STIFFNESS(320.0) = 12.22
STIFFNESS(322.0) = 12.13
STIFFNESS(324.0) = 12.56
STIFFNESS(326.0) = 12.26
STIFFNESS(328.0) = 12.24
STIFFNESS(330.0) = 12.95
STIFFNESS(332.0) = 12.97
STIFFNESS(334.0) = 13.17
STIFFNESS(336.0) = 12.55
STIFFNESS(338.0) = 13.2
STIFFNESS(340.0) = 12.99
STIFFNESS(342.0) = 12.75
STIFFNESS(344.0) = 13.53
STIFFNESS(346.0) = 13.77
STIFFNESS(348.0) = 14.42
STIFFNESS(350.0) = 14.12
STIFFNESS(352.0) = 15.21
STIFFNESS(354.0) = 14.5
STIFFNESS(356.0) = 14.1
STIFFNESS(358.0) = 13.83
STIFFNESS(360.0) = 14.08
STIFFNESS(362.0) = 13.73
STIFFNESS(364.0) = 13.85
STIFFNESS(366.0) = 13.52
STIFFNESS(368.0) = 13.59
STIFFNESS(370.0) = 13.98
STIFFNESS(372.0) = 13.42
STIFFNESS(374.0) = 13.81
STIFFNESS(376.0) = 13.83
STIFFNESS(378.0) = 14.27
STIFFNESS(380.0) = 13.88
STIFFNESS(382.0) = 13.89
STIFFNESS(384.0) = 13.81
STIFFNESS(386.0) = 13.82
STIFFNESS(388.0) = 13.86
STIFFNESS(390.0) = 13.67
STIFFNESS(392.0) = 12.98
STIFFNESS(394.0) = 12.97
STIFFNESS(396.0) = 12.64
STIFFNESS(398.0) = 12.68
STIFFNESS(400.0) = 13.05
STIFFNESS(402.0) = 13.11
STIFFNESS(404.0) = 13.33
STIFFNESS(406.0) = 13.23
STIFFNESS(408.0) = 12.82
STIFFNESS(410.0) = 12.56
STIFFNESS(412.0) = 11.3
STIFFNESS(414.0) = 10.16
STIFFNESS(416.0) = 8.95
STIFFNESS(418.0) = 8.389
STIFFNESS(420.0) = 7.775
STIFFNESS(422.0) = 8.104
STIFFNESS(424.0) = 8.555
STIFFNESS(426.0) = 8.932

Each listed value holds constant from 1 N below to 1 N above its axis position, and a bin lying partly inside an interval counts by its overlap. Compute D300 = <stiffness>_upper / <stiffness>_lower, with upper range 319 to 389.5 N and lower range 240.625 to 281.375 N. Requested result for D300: 1.2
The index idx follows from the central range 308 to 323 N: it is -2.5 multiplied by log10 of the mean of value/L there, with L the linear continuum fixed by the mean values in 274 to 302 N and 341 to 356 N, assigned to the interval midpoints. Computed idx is 0.10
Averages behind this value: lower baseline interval 12.1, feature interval 11.9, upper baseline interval 14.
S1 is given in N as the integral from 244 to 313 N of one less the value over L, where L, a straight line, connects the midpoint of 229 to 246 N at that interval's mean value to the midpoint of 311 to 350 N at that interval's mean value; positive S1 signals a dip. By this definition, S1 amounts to 2.9 N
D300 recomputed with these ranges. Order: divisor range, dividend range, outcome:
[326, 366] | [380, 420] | 0.92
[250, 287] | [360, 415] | 1.16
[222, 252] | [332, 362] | 1.18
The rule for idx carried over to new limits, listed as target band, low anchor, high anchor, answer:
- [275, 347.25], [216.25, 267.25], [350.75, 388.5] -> 0.05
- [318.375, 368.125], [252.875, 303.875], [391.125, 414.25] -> -0.10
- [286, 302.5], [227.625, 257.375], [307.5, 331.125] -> -0.03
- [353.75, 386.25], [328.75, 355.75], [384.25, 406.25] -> -0.04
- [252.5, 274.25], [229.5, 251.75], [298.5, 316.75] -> 0.03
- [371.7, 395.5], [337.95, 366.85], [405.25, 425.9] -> -0.14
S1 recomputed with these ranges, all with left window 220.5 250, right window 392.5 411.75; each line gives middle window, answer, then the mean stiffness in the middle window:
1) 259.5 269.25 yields 0.7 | 11.1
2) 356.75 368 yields -1.1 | 13.8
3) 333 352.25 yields -1.6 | 13.5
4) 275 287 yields 0.1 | 12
